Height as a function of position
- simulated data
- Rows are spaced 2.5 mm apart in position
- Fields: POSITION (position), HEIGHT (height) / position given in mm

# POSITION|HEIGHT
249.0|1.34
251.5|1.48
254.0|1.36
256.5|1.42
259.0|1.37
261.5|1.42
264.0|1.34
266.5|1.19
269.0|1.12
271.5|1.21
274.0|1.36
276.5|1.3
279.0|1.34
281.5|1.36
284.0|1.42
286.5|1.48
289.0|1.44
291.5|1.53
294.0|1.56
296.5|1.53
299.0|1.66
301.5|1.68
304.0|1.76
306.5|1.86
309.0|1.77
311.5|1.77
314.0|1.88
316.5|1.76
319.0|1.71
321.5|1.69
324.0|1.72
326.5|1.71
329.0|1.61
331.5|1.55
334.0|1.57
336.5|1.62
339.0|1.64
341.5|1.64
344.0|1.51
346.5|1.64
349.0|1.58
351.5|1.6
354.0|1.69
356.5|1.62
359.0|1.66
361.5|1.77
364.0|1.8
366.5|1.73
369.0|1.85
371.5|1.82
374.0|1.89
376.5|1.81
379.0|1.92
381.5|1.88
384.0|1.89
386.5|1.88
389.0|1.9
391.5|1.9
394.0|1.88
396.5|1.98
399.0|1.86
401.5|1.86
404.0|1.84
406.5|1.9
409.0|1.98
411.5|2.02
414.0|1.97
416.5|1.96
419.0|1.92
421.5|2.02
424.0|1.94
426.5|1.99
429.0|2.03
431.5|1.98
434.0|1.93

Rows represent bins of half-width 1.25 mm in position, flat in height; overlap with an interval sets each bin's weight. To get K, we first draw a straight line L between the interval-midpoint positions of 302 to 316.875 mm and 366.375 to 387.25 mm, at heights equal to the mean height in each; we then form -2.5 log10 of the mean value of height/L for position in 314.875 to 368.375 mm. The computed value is 0.10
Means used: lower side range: 1.8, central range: 1.66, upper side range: 1.86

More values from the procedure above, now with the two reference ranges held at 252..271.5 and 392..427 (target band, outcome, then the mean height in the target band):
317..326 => -0.10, 1.71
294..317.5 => -0.15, 1.73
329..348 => 0.03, 1.6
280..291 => -0.01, 1.43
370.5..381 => -0.04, 1.86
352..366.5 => 0.01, 1.7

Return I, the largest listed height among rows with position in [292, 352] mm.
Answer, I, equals 1.88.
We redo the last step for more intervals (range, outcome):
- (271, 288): 1.48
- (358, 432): 2.03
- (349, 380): 1.92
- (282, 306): 1.76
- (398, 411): 1.98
